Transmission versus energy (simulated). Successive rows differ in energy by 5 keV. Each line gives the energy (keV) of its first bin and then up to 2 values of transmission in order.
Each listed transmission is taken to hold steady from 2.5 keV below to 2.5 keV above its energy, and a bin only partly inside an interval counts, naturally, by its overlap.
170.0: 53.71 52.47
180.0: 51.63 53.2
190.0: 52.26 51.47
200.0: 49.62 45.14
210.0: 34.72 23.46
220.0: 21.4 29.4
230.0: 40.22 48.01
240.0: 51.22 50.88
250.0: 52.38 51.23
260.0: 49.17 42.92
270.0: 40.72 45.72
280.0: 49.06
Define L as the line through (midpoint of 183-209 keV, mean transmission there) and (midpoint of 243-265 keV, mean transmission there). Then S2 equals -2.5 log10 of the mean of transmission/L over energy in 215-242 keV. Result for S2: 0.34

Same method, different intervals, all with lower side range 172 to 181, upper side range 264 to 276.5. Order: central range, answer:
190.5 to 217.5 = 0.19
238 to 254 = -0.14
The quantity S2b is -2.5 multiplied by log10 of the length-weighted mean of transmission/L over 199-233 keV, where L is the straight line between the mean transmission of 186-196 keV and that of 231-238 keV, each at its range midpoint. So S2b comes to 0.39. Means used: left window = 52.1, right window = 46.6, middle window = 34.4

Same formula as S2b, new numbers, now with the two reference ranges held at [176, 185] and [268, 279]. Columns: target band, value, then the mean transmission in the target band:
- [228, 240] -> 0.041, 45.8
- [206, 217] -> 0.492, 31.5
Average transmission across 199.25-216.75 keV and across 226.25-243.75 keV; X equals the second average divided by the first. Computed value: 1.2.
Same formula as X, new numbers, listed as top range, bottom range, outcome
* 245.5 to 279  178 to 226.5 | 1.14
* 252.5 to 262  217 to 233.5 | 1.61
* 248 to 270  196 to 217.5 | 1.22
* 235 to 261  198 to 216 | 1.30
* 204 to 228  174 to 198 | 0.58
